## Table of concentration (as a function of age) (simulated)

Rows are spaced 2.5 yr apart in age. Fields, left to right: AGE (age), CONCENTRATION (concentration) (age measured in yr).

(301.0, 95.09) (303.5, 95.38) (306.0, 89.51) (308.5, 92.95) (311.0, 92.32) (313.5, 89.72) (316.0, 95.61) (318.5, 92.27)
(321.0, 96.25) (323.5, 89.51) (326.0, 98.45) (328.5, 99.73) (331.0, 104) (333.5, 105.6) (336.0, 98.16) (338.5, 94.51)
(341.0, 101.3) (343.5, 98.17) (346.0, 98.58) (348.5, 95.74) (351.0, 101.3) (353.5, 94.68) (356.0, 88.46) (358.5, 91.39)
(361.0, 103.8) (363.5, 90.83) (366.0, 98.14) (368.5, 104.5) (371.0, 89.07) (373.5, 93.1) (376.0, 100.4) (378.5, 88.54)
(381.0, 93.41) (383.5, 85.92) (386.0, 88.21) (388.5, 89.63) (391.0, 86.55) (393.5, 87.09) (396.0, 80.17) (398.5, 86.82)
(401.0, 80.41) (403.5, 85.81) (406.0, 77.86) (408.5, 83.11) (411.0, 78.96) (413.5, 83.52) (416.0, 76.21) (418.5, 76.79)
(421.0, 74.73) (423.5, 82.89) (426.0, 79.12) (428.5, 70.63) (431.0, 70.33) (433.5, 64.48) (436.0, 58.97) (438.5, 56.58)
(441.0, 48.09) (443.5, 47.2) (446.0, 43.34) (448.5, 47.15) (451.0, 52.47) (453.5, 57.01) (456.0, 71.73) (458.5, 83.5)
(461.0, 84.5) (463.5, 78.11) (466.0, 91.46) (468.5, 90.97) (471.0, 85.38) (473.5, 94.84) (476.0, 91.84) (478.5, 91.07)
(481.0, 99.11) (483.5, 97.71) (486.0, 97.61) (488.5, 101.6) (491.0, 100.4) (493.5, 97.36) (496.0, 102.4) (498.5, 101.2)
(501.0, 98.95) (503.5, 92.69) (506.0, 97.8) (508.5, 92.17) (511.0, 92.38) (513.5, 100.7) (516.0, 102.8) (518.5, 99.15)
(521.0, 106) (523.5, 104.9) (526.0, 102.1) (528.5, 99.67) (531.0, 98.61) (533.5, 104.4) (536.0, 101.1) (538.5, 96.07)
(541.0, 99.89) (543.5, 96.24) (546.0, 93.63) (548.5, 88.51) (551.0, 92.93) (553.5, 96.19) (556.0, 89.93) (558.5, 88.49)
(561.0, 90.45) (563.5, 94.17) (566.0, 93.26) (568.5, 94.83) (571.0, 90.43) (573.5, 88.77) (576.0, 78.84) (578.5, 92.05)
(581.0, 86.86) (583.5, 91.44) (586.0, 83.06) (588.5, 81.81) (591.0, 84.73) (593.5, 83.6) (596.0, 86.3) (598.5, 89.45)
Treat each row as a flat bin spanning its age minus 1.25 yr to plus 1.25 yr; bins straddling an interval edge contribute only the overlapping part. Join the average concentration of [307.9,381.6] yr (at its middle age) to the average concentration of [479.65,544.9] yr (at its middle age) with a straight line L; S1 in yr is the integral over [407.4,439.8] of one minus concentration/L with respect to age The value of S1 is 8.0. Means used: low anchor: 96.1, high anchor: 99.3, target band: 73.5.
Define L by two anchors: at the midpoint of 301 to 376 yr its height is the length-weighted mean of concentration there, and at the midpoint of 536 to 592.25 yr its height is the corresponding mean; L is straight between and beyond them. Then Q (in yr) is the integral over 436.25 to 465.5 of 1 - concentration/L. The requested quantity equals 10.0 yr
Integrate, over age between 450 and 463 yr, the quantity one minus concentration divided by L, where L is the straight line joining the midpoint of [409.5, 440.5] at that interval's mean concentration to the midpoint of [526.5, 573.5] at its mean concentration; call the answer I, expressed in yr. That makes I 1.2 yr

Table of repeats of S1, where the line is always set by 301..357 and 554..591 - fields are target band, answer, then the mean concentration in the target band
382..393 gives 0.77 yr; 87.7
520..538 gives -2.38 yr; 102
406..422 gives 2.51 yr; 78.9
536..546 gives -0.84 yr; 97.4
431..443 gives 4.53 yr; 57.8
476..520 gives -3.26 yr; 97.8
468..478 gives 0.11 yr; 90.8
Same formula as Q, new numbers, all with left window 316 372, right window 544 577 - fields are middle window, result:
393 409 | 2.11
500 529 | -2.14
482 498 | -1.14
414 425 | 1.95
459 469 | 0.85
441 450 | 4.57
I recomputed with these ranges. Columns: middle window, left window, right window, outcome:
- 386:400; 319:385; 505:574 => 1.5 yr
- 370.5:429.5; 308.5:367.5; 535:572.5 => 7.1 yr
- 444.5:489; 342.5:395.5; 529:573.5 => 6.4 yr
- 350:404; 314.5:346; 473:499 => 3.6 yr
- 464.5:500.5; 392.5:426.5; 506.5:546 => -1.3 yr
